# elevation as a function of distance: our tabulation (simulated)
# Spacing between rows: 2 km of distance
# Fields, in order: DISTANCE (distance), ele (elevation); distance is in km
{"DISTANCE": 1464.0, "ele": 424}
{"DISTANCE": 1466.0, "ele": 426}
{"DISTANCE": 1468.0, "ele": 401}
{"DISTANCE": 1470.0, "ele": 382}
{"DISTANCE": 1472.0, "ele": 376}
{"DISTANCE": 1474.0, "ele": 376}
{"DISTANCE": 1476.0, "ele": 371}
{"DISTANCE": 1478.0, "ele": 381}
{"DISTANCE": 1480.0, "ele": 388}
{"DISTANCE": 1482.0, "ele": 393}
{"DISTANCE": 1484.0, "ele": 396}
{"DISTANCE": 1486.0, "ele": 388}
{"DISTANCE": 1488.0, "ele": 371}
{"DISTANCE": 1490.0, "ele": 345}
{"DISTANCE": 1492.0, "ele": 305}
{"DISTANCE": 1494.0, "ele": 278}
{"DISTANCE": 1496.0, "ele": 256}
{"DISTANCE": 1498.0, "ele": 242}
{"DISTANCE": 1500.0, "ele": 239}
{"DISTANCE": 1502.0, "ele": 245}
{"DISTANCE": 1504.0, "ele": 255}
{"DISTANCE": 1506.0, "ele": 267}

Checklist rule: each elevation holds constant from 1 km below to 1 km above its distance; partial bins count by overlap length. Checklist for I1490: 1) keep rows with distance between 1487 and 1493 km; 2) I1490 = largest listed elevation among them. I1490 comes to 371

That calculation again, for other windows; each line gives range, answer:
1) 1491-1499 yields 305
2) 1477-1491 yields 396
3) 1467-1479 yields 401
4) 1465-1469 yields 426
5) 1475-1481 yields 388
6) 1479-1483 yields 393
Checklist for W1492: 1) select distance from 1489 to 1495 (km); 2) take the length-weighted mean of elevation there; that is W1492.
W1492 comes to 309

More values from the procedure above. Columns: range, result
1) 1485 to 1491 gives 368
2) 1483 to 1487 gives 392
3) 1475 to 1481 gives 380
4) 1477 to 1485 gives 390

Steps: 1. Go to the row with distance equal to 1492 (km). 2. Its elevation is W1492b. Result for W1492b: 305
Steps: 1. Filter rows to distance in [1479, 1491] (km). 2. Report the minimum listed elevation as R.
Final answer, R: 345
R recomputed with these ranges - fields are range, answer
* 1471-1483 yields 371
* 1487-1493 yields 305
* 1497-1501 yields 239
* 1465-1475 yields 376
